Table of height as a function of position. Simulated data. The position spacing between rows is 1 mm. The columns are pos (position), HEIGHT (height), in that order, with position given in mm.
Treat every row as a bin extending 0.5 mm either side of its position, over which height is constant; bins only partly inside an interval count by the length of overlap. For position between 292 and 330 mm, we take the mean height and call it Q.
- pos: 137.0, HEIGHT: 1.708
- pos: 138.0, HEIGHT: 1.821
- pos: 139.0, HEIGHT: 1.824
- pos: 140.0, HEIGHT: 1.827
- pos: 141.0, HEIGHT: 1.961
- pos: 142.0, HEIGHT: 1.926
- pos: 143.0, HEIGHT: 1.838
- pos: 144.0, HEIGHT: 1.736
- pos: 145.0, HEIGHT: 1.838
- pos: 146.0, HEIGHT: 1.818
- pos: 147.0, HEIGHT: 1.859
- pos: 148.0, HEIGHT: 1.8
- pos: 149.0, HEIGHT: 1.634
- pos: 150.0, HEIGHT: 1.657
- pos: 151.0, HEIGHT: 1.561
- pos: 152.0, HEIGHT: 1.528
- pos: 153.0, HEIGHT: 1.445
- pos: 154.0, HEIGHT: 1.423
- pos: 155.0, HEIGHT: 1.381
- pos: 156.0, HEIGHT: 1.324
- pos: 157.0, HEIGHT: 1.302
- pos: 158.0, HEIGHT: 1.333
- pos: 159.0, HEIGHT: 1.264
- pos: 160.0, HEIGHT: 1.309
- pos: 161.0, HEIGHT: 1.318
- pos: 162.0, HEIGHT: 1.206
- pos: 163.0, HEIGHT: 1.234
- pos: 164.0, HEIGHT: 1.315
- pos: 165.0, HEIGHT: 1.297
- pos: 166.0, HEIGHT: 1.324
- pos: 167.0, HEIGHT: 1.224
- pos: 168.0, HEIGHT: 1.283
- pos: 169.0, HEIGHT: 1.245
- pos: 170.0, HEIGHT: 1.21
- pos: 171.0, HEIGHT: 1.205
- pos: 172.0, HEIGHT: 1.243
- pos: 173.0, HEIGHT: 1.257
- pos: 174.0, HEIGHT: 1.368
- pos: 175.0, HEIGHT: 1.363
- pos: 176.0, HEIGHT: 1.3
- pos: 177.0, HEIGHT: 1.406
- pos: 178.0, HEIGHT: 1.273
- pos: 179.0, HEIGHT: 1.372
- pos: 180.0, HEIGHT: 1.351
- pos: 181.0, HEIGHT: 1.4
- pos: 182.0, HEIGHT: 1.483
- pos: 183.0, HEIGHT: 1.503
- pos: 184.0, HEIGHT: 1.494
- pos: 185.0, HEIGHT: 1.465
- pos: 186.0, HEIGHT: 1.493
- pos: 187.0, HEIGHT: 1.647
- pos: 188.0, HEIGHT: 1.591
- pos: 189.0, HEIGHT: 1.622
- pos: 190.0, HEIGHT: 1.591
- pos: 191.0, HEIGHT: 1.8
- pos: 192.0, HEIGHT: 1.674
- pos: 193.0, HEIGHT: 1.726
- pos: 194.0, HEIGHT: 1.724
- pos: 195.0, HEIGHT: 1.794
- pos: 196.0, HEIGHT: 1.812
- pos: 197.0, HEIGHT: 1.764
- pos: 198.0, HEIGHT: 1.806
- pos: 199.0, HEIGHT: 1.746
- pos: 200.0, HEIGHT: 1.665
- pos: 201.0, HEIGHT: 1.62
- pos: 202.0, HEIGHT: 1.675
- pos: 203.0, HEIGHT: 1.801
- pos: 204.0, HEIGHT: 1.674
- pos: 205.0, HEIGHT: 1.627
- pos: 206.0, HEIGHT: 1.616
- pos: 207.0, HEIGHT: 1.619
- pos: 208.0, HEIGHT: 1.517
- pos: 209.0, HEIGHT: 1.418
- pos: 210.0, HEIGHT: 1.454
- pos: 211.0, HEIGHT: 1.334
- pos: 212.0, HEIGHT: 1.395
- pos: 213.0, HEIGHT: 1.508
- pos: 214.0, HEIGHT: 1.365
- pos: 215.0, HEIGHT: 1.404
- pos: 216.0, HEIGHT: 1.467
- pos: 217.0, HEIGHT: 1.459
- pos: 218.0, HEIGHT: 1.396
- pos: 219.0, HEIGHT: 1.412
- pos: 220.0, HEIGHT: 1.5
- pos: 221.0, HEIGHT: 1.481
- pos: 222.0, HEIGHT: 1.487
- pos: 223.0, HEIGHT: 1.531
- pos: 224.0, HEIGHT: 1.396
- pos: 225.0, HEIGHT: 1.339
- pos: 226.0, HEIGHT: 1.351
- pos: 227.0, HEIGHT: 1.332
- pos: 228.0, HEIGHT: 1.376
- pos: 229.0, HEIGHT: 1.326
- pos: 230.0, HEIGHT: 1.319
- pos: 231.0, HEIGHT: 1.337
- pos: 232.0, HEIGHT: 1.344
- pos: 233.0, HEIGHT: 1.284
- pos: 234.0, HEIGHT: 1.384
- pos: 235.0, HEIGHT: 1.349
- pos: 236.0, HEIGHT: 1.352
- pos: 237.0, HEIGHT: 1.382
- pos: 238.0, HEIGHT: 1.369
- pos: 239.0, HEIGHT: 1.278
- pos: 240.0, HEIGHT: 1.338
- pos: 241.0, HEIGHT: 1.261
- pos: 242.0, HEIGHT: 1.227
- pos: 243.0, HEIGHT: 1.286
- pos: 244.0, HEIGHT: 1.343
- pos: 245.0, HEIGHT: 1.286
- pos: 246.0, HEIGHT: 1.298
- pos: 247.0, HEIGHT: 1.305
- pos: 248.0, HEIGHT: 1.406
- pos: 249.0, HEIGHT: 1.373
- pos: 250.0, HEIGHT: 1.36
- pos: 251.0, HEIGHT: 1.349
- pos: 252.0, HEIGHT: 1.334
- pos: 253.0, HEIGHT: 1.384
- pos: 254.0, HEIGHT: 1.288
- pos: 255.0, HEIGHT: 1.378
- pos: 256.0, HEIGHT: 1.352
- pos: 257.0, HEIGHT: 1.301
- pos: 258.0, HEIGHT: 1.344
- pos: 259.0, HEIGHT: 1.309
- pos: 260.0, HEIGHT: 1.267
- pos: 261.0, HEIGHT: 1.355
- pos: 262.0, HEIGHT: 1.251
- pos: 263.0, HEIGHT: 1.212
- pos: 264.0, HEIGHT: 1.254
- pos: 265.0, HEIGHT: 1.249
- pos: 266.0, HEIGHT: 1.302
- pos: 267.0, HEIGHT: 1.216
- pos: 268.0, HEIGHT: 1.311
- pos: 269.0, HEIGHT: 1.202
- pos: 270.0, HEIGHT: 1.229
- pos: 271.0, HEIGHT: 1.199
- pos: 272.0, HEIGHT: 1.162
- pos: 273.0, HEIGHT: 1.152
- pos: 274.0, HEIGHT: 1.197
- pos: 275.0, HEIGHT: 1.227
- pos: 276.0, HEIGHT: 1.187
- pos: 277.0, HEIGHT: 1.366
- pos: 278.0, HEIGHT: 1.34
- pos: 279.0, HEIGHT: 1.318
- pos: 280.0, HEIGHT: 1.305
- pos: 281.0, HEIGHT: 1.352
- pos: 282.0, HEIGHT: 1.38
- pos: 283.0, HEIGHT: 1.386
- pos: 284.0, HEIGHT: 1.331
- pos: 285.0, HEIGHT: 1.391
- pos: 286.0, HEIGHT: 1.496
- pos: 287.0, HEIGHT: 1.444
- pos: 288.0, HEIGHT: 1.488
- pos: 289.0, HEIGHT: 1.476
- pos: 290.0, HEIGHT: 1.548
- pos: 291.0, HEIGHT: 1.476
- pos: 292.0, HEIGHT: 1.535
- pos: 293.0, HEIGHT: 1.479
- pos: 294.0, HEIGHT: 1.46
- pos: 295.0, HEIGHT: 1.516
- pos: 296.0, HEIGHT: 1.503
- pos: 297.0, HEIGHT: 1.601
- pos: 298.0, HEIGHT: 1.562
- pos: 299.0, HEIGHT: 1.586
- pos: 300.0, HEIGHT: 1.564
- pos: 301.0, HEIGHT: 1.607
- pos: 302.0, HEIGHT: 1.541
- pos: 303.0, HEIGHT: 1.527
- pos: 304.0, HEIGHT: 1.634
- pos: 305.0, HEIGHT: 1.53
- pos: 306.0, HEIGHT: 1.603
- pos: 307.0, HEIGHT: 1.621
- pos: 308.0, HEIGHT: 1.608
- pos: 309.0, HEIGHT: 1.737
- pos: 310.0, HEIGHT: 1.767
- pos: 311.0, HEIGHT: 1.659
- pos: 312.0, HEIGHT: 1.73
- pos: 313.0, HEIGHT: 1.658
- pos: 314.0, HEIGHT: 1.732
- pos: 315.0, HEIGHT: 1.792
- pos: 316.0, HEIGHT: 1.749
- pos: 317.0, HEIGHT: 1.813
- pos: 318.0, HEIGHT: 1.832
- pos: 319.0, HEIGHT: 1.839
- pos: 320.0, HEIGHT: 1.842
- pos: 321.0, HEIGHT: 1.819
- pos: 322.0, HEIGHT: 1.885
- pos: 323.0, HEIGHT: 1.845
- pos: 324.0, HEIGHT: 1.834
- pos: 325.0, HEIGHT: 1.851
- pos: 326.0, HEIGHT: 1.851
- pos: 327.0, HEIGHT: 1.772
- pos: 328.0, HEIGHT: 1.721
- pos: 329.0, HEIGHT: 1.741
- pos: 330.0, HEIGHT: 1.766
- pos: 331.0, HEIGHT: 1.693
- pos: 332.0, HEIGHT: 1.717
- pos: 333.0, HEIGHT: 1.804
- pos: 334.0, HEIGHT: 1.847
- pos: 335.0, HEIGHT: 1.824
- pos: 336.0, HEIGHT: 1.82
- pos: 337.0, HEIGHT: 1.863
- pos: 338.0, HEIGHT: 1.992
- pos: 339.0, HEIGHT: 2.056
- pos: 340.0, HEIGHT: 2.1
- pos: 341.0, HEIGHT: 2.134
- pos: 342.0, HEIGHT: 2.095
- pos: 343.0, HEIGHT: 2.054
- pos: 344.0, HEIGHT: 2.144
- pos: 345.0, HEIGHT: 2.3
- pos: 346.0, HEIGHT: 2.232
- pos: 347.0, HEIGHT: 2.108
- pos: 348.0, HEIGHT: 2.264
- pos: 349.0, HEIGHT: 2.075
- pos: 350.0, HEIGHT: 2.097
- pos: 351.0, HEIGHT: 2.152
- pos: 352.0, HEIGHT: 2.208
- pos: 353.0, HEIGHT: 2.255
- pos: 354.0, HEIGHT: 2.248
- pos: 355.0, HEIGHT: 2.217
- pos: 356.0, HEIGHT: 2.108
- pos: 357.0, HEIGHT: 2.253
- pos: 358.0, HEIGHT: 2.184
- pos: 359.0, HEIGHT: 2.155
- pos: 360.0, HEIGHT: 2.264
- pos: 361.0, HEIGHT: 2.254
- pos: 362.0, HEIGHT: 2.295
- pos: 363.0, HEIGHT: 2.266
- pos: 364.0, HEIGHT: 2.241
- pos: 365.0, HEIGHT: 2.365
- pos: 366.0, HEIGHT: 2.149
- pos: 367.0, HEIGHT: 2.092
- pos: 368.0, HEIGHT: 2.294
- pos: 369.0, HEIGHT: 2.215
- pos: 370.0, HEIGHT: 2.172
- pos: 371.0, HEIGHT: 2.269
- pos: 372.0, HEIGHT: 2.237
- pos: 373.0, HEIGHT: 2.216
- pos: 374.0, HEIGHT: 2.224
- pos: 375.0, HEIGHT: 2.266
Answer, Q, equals 1.69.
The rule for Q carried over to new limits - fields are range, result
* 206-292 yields 1.35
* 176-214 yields 1.57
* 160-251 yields 1.44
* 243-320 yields 1.44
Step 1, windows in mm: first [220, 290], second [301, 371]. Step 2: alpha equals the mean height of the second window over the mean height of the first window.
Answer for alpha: 1.47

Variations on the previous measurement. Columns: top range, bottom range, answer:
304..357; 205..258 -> 1.38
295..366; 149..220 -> 1.29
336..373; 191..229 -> 1.40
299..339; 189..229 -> 1.12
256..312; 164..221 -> 0.95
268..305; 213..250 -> 1.03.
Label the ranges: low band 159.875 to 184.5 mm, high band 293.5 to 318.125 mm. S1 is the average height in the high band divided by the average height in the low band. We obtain 1.24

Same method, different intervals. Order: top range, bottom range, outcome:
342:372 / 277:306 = 1.49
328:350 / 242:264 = 1.50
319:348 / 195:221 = 1.23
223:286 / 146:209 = 0.88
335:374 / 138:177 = 1.47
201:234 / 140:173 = 0.99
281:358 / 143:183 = 1.26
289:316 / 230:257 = 1.20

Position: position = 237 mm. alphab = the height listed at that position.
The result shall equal 1.382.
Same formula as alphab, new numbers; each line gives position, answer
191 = 1.8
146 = 1.818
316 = 1.749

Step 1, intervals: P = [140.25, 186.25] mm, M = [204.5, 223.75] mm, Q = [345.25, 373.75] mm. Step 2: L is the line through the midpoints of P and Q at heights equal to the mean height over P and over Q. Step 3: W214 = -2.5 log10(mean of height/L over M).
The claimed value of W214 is 0.121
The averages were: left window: 1.45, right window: 2.21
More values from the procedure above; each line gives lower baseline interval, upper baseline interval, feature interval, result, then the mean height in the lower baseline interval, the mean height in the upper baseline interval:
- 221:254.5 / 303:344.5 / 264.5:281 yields 0.22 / 1.35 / 1.81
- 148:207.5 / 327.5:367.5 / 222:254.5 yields 0.25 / 1.48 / 2.08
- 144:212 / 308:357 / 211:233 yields 0.16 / 1.5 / 1.93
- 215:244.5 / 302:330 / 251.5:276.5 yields 0.19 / 1.37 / 1.74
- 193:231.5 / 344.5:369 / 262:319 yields 0.28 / 1.52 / 2.21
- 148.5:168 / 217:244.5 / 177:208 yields -0.18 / 1.37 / 1.36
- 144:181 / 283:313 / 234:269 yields 0.14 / 1.4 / 1.55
